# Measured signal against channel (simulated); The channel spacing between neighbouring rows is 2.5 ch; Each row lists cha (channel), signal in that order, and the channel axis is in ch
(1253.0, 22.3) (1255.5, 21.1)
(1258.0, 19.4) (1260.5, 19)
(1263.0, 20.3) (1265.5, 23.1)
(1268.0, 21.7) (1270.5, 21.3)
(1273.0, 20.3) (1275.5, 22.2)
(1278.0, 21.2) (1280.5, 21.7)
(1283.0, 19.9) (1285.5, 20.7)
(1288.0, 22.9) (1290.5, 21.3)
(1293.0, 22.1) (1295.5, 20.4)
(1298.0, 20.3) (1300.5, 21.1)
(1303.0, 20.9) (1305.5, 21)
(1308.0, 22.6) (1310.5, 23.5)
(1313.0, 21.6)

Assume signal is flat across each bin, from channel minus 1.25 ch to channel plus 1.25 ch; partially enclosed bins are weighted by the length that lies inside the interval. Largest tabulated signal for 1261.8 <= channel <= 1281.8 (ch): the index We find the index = 23.1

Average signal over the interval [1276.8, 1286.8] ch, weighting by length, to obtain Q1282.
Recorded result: 20.9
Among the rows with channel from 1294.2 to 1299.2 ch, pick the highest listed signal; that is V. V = 20.4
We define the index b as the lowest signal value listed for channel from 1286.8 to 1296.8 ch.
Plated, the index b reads 20.4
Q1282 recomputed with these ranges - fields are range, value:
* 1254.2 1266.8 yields 20.6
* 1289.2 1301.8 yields 21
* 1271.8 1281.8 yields 21.3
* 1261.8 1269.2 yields 21.7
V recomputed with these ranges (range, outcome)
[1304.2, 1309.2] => 22.6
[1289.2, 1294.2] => 22.1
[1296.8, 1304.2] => 21.1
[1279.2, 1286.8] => 21.7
